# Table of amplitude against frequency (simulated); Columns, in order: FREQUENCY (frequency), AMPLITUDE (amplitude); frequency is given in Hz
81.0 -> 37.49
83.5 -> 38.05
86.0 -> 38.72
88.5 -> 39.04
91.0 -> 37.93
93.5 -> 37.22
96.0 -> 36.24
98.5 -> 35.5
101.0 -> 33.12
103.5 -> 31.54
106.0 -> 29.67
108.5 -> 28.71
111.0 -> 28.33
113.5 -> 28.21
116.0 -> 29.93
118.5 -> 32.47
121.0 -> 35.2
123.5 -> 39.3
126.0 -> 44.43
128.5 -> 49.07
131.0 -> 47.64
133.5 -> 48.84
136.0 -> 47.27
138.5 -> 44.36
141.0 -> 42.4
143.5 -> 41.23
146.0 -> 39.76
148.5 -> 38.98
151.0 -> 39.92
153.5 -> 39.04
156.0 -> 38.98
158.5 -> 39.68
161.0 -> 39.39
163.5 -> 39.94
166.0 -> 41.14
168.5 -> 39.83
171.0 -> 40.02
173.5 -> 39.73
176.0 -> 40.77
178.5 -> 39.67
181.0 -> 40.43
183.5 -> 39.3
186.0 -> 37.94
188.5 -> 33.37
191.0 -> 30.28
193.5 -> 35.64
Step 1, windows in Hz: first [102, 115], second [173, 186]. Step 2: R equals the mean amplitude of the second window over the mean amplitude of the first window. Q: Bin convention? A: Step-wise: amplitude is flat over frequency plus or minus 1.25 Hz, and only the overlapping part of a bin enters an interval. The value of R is 1.35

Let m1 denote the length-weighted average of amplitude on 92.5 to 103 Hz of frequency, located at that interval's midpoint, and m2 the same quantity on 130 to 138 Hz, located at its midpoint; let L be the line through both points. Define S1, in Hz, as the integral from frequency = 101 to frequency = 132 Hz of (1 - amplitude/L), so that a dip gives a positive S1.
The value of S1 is 4.96 Hz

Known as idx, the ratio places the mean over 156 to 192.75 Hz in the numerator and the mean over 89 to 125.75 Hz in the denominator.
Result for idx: 1.15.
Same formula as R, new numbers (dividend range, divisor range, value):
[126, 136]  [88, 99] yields 1.29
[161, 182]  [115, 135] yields 0.98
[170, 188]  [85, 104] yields 1.09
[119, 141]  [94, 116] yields 1.40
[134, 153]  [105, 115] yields 1.47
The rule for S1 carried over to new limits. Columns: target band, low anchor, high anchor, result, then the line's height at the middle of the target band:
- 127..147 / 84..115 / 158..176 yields -4.3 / 37.2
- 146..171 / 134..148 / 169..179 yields 1.1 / 41.5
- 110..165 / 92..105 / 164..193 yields -5.0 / 36.5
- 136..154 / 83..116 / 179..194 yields -3.2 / 35.1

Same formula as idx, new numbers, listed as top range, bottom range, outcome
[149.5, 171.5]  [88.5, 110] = 1.17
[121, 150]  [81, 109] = 1.23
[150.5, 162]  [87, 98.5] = 1.05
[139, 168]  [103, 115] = 1.38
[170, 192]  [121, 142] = 0.85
